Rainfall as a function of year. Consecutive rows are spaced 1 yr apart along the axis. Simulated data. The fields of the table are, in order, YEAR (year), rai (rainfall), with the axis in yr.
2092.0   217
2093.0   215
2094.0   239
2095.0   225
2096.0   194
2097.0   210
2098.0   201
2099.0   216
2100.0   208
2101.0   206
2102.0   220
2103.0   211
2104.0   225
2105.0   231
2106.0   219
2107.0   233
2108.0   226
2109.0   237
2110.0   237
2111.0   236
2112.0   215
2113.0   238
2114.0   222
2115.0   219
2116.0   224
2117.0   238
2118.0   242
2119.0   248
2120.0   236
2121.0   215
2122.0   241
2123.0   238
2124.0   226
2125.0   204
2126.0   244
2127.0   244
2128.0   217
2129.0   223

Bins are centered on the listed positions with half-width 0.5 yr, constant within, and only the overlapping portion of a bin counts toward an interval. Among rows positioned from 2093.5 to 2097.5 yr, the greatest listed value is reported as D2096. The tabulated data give 239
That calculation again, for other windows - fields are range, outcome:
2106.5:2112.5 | 237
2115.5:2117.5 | 238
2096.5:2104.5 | 225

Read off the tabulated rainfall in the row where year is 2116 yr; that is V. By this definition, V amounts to 224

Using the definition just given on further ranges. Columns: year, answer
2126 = 244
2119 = 248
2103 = 211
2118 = 242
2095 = 225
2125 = 204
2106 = 219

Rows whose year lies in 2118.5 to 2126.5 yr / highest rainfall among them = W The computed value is 248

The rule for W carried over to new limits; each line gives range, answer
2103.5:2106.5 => 231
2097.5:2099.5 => 216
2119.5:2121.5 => 236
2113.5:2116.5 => 224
